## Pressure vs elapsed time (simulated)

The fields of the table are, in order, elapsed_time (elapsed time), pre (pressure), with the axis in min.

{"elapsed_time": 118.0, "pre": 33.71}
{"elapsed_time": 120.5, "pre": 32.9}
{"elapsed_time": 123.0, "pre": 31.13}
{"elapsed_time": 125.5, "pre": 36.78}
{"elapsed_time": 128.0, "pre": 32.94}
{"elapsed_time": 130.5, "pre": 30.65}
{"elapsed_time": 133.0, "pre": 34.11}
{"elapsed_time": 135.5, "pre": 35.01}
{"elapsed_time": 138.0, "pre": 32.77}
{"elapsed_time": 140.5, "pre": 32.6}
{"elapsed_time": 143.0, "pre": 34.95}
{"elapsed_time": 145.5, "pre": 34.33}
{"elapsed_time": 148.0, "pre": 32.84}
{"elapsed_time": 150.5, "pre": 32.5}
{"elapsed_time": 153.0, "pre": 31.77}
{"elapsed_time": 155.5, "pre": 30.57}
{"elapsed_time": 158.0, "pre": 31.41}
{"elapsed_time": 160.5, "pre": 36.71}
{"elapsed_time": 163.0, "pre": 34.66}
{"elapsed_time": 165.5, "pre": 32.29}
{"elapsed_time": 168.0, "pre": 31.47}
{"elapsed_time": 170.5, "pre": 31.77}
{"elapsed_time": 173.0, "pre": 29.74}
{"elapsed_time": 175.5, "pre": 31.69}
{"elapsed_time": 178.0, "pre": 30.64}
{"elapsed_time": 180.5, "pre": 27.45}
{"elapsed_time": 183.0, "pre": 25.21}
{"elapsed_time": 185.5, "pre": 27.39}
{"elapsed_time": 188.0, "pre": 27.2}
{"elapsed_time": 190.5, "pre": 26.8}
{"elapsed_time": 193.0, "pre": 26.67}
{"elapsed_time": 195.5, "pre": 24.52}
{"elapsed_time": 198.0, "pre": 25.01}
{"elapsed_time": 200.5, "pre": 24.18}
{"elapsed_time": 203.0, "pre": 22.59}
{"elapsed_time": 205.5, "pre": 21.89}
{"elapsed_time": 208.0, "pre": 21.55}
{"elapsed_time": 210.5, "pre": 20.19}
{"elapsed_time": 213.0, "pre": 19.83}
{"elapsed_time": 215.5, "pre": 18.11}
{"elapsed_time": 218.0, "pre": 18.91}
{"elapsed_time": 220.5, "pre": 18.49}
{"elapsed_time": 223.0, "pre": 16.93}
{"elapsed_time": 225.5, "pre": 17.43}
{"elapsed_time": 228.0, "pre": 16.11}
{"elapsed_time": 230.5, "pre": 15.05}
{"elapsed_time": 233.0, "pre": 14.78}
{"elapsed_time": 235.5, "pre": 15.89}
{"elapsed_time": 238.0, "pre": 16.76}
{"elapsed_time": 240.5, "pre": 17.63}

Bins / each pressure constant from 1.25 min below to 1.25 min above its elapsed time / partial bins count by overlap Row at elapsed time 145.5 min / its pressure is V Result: 34.33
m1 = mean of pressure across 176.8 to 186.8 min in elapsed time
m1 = 27.7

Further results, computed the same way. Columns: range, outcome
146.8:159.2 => 31.8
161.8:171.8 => 32.5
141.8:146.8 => 34.6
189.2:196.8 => 26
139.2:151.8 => 33.4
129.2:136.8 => 33.3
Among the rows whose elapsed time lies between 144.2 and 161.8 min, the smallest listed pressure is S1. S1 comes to 30.57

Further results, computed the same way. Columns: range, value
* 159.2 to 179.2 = 29.74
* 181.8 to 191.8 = 25.21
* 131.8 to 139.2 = 32.77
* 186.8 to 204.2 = 22.59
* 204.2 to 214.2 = 19.83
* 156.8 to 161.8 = 31.41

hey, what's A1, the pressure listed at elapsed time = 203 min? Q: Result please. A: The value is 22.59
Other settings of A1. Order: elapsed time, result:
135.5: 35.01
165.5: 32.29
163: 34.66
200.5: 24.18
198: 25.01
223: 16.93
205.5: 21.89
